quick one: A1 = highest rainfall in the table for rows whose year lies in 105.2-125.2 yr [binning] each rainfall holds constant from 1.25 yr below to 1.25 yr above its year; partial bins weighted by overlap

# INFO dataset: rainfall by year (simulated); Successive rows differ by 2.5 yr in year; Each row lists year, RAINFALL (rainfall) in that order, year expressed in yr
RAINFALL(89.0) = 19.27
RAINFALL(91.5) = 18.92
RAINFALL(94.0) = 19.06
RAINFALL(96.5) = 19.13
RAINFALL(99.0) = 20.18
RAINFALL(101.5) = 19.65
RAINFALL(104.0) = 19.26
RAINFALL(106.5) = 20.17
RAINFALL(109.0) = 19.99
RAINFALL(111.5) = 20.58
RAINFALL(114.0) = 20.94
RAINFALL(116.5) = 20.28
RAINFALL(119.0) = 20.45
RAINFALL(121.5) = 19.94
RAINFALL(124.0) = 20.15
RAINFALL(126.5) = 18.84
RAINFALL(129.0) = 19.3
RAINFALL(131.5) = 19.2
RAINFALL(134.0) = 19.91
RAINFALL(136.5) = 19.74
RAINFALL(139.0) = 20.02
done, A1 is 20.94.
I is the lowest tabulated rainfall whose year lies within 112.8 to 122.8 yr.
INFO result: 19.94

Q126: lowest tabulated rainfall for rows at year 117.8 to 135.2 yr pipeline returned 18.84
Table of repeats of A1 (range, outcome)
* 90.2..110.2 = 20.18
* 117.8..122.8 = 20.45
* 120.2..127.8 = 20.15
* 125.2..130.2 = 19.3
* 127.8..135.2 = 19.91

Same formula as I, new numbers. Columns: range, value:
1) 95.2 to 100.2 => 19.13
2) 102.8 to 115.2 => 19.26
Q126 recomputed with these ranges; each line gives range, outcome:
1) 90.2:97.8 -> 18.92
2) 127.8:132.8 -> 19.2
